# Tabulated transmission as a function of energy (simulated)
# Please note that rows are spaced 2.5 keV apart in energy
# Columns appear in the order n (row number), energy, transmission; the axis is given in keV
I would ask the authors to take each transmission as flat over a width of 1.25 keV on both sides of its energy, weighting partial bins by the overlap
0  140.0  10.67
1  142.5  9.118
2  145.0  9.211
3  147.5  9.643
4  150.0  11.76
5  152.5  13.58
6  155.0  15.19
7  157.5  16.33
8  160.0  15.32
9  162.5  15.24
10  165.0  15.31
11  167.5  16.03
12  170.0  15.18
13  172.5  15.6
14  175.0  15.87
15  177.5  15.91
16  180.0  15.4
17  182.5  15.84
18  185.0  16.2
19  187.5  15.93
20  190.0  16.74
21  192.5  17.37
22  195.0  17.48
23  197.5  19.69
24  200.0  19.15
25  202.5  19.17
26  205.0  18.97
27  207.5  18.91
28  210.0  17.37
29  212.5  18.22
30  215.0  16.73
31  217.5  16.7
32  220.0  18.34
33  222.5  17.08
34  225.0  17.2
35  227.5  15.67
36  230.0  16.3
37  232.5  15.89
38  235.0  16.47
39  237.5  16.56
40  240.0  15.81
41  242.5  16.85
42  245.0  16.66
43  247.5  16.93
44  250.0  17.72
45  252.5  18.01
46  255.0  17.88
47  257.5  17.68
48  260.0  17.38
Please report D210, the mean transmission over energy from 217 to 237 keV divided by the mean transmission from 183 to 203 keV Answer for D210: 0.95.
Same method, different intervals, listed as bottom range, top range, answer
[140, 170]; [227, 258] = 1.26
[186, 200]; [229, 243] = 0.93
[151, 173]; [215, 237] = 1.09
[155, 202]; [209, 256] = 1.04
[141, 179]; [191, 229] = 1.28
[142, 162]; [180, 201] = 1.35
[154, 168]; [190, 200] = 1.17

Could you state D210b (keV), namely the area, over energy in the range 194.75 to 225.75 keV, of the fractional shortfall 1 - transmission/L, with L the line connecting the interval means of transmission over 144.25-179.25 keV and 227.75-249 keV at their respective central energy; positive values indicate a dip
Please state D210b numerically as -4.9 keV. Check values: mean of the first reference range 14.4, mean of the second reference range 16.4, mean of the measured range 18.1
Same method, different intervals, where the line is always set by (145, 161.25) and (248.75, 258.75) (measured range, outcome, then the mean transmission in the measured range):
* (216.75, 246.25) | 0.3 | 16.6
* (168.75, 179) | -1.0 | 15.6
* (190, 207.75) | -3.7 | 18.5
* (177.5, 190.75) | -1.2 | 16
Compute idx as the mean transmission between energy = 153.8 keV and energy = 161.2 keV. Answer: 15.6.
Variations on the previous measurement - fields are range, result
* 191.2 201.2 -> 18.4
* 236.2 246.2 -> 16.5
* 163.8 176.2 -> 15.6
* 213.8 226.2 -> 17.2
